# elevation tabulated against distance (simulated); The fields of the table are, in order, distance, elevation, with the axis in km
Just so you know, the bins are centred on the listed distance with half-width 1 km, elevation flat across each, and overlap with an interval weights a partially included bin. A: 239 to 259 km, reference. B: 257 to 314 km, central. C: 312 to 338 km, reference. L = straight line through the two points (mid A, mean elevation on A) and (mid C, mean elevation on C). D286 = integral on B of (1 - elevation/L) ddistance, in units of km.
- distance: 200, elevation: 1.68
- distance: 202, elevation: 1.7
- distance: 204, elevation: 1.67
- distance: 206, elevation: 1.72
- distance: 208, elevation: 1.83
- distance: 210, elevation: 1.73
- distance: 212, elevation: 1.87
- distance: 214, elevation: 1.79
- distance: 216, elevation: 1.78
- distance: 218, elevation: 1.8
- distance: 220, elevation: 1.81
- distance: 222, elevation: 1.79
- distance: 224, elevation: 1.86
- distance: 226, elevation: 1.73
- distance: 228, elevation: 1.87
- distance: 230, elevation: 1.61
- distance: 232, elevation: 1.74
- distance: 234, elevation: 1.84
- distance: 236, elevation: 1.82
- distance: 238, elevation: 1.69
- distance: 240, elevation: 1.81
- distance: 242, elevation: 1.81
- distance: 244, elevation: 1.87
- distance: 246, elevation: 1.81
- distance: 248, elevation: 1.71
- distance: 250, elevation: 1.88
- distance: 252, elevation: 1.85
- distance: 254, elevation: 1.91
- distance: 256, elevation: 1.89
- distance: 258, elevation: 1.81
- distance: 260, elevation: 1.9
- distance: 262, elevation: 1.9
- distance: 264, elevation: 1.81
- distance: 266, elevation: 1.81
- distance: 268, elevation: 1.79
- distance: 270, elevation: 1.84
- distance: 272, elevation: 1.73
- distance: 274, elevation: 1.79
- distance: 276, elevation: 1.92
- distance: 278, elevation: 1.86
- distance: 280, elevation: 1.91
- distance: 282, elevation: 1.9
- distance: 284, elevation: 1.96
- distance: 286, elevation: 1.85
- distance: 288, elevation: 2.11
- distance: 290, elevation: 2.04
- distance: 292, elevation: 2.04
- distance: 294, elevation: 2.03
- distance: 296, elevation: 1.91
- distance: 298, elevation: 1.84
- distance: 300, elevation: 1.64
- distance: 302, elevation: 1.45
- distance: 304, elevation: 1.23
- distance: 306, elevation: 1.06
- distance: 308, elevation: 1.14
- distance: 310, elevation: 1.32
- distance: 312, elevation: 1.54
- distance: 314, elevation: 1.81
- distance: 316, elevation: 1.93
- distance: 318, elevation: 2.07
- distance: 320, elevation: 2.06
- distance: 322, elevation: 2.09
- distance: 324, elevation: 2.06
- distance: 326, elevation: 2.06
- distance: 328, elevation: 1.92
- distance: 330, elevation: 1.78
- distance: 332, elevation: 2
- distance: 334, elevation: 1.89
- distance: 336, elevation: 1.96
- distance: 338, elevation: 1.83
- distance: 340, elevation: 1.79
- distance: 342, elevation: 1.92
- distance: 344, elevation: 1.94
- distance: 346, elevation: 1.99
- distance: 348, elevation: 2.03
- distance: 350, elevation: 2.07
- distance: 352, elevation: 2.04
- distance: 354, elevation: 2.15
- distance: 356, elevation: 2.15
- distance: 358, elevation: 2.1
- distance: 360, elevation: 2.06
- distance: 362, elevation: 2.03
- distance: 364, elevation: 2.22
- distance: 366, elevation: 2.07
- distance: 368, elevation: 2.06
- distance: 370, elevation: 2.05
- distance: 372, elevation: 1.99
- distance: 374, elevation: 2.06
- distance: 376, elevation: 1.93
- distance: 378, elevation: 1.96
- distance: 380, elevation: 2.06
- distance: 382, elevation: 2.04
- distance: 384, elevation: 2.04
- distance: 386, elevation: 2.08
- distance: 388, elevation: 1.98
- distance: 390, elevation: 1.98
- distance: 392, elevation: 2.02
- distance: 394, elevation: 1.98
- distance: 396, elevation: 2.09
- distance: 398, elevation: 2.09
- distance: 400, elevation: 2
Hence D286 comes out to 4.0 km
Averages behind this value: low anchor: 1.84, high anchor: 1.95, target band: 1.76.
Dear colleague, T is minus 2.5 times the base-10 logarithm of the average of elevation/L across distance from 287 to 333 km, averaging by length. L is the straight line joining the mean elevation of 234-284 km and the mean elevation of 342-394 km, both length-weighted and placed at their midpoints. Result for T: 0.08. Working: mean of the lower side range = 1.84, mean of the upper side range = 2.04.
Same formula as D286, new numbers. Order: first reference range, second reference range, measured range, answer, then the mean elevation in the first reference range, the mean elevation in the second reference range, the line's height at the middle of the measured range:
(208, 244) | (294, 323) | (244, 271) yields -1.55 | 1.79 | 1.66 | 1.74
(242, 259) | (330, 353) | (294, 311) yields 3.72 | 1.84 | 1.94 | 1.9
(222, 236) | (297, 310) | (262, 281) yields -3.39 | 1.78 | 1.39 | 1.56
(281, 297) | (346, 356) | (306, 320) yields 2.73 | 1.98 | 2.07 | 2.02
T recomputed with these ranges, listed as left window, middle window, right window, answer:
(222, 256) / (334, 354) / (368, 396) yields 0.00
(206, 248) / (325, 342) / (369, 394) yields 0.02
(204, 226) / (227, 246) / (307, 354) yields 0.01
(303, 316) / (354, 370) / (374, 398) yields -0.15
